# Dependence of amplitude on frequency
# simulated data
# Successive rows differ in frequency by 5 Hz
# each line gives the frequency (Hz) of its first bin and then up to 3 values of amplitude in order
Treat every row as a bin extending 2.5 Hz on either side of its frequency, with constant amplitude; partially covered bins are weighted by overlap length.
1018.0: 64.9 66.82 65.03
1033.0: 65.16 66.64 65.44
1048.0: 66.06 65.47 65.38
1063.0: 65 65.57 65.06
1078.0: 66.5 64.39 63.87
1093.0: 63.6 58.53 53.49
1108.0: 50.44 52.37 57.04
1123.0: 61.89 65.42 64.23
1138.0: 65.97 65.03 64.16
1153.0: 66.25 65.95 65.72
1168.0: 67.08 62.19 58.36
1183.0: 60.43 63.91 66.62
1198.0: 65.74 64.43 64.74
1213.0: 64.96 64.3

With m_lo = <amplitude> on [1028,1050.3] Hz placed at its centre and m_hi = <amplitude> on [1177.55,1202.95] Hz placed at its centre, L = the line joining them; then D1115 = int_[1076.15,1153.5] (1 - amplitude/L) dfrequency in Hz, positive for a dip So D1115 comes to 4.0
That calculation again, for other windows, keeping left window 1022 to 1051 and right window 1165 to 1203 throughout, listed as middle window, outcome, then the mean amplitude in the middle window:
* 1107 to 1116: 1.8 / 51.9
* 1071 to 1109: 2.3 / 61.1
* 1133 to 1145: -0.2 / 65.3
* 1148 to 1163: -0.4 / 65.7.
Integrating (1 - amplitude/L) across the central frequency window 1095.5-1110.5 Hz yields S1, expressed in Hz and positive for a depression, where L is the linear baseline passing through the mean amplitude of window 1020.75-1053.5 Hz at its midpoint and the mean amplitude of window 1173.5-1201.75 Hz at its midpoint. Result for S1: 2.4 Hz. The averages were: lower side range 65.8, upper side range 63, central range 54.2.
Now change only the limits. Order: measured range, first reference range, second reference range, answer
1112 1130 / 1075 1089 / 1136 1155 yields 1.56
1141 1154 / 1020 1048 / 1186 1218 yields 0.05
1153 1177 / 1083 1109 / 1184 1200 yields -0.62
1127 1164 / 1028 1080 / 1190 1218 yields 0.01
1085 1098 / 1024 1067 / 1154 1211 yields 0.47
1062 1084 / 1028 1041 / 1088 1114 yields -1.79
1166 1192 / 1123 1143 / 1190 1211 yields 1.04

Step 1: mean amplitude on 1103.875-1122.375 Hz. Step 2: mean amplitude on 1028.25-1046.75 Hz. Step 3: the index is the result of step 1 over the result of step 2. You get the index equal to 0.82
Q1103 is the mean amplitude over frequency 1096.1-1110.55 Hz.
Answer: 54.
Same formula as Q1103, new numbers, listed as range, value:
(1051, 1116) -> 61.4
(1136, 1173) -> 65.5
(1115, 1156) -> 63.6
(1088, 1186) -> 61.6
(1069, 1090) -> 65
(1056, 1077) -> 65.3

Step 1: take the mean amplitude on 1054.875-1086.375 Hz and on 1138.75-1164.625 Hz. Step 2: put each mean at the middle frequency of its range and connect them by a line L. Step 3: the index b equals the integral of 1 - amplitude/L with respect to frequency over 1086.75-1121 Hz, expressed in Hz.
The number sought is 4.44 Hz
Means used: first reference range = 65.3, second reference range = 65.4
